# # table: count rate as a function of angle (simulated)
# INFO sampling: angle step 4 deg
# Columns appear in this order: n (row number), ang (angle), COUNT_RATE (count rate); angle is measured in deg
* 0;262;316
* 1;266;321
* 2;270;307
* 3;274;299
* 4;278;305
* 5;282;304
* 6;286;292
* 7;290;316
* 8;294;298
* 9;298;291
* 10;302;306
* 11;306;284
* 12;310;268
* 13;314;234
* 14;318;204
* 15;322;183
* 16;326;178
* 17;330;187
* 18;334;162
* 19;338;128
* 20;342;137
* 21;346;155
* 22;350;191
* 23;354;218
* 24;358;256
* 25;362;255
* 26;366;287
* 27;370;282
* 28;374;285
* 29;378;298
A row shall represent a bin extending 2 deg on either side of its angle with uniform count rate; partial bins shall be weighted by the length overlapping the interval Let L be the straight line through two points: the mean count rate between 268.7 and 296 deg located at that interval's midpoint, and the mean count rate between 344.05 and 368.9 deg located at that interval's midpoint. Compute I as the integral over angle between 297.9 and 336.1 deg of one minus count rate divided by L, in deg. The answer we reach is 6.2 deg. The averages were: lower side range 303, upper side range 229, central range 226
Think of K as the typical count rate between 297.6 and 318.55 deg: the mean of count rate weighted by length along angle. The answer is 267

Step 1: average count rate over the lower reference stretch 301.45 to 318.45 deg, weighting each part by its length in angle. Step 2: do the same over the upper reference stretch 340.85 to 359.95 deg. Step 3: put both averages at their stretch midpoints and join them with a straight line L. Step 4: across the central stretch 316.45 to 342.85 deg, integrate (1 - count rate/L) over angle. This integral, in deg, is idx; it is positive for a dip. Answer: 6.9 deg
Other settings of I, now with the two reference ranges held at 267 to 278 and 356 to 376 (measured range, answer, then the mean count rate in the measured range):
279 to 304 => -0.2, 301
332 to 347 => 7.3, 145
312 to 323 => 3.1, 209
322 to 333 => 4.1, 181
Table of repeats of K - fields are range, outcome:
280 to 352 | 229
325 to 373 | 205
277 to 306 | 300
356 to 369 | 267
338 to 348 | 142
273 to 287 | 301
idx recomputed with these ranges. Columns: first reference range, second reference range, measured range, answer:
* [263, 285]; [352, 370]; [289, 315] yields 0.5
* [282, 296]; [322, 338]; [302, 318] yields -1.7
